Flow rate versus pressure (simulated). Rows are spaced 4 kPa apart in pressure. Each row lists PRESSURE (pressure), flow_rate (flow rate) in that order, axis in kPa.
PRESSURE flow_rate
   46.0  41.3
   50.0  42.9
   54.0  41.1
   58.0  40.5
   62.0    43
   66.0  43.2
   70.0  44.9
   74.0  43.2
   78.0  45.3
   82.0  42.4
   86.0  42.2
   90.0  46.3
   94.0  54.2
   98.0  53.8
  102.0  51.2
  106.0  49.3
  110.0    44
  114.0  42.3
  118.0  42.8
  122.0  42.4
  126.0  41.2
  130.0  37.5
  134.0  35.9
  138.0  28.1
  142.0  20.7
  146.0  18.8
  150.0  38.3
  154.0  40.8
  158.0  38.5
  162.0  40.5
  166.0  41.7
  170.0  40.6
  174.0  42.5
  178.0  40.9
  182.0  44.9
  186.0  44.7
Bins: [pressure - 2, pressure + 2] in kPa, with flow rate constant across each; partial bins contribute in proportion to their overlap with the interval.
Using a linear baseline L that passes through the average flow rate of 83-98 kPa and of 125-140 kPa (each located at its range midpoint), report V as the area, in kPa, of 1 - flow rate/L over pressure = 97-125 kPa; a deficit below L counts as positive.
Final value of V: -2.8 kPa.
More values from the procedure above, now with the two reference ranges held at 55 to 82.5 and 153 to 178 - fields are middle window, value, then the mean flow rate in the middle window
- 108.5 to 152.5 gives 6.43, 35.6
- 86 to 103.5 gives -3.21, 50.3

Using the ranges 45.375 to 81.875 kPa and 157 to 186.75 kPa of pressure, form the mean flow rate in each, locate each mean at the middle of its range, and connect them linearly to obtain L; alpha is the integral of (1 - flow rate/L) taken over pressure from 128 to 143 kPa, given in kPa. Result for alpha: 3.9 kPa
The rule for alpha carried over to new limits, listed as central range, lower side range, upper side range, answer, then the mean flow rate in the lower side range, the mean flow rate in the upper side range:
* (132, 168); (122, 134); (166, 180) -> 6.0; 39.3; 41.4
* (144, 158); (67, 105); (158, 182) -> 3.0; 47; 41.3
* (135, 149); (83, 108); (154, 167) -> 6.0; 49.2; 40.2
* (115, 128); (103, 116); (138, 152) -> -1.0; 45.7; 26.2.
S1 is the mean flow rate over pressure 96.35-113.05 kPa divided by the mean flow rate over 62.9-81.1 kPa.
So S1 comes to 1.1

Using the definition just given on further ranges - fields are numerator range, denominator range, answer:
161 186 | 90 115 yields 0.86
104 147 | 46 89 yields 0.86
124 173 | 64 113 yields 0.76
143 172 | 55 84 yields 0.85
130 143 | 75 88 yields 0.70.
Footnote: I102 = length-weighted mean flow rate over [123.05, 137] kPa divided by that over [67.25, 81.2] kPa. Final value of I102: 0.85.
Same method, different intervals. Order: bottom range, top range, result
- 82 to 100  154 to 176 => 0.84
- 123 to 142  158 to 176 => 1.19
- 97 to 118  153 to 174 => 0.86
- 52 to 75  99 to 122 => 1.08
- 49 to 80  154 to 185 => 0.96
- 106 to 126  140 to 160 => 0.72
